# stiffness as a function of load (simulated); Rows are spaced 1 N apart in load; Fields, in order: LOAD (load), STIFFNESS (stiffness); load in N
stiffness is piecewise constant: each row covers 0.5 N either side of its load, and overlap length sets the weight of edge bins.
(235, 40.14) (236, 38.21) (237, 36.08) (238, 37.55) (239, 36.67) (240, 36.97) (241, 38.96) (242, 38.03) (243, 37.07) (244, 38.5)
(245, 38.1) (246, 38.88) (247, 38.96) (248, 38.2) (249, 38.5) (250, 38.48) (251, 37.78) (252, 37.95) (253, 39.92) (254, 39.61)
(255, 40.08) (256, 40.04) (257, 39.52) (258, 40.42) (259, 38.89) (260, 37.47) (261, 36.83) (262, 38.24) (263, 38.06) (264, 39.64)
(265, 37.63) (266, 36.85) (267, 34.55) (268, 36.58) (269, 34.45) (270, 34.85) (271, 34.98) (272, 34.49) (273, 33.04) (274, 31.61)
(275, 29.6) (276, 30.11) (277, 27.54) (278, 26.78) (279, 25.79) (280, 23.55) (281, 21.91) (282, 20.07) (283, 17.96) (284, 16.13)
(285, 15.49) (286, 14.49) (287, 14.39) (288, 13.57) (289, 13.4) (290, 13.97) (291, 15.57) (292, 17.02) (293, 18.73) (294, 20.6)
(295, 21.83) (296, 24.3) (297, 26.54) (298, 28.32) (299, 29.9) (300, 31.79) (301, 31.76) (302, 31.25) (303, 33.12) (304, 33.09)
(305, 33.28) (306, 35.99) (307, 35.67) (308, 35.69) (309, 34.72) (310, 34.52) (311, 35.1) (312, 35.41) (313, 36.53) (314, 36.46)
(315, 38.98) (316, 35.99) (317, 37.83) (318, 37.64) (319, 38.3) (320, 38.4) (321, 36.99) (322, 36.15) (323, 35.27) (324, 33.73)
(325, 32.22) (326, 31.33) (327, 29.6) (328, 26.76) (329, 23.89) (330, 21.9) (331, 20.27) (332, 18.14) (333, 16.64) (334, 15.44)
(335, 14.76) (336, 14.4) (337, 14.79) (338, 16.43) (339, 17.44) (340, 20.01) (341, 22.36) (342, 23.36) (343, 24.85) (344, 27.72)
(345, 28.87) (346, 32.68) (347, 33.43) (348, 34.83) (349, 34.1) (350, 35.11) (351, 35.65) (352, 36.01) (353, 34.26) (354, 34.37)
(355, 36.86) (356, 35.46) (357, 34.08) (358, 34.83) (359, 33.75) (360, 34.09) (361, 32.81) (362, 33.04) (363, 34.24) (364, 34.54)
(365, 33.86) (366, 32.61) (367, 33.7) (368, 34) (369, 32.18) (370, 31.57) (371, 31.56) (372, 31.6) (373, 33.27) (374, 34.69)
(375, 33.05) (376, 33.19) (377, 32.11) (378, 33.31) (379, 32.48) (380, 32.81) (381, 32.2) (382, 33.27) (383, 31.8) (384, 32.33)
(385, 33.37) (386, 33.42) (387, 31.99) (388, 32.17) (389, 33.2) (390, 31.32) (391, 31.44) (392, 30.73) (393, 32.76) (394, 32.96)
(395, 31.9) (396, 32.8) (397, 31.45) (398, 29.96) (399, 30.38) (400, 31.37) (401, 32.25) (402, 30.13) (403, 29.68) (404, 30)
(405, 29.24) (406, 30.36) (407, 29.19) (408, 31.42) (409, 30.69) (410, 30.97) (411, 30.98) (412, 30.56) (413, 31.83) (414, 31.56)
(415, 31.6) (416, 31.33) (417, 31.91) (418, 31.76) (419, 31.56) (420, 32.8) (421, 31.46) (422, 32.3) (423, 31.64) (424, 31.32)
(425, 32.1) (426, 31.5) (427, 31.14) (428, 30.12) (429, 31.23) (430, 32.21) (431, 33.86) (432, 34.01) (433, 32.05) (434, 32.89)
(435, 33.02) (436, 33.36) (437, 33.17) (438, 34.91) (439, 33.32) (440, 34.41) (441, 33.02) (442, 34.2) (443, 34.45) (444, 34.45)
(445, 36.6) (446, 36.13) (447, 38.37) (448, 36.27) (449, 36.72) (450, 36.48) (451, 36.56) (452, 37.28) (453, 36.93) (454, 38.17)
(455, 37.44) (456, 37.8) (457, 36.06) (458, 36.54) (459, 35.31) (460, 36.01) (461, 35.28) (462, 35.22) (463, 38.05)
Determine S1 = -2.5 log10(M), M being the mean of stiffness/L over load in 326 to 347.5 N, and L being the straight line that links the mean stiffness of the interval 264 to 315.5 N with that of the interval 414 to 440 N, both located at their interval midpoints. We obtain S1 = 0.31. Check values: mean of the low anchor 28.2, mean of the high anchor 32.3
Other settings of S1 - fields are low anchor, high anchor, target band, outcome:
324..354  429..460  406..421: 0.04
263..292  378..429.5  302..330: -0.23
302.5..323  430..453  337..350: 0.33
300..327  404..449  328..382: 0.16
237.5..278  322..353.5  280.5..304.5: 0.41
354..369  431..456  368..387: 0.05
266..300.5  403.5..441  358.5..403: -0.10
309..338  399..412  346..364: -0.16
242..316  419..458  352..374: -0.03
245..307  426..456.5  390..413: 0.09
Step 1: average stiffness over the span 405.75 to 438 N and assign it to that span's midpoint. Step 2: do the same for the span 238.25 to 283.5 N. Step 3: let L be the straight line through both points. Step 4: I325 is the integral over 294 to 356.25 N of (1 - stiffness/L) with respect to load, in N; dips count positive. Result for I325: 7.1 N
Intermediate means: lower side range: 35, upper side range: 31.8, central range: 29.9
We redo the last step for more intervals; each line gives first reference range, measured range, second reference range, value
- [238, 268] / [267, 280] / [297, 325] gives 1.96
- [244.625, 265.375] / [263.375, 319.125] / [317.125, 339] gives 5.69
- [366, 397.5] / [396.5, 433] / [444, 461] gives 3.37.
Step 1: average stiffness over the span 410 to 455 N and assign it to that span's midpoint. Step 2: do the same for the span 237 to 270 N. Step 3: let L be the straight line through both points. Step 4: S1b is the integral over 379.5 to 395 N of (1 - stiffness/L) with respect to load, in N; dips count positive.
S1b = 1.01 N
